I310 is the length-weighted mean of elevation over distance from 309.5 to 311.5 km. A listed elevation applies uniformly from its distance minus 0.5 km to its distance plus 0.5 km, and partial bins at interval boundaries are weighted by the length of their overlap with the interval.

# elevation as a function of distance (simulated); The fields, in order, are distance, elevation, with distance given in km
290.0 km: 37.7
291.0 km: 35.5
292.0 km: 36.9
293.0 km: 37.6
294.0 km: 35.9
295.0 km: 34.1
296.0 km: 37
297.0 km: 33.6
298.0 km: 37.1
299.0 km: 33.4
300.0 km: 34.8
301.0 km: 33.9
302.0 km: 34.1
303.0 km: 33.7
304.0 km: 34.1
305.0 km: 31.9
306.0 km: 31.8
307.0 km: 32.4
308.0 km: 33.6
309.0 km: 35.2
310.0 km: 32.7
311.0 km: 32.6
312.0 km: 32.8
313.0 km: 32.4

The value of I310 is 32.7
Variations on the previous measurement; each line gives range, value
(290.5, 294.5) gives 36.5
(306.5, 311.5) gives 33.3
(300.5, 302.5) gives 34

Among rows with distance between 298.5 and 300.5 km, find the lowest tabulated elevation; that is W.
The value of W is 33.4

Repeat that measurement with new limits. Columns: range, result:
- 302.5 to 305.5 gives 31.9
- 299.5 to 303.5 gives 33.7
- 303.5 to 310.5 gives 31.8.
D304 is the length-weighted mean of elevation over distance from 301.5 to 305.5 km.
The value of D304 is 33.5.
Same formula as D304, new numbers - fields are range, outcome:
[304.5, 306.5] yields 31.9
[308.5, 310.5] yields 34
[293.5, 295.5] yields 35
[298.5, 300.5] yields 34.1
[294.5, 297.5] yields 34.9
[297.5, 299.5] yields 35.2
